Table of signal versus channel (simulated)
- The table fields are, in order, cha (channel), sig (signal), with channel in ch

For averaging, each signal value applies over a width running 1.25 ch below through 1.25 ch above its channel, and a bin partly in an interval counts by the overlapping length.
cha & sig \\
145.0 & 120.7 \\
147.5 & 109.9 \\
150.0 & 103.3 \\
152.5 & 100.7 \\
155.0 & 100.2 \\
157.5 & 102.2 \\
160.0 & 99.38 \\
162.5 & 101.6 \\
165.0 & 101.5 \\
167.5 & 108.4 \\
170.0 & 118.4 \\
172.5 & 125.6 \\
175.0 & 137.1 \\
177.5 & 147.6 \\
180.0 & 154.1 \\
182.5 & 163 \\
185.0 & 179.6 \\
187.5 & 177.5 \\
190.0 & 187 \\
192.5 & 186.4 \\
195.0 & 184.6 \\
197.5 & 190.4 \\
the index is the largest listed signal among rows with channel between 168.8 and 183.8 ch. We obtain 163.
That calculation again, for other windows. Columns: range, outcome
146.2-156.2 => 109.9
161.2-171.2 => 118.4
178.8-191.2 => 187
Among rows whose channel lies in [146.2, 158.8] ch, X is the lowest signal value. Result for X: 100.2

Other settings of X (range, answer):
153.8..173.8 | 99.38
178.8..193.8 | 154.1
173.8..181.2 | 137.1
